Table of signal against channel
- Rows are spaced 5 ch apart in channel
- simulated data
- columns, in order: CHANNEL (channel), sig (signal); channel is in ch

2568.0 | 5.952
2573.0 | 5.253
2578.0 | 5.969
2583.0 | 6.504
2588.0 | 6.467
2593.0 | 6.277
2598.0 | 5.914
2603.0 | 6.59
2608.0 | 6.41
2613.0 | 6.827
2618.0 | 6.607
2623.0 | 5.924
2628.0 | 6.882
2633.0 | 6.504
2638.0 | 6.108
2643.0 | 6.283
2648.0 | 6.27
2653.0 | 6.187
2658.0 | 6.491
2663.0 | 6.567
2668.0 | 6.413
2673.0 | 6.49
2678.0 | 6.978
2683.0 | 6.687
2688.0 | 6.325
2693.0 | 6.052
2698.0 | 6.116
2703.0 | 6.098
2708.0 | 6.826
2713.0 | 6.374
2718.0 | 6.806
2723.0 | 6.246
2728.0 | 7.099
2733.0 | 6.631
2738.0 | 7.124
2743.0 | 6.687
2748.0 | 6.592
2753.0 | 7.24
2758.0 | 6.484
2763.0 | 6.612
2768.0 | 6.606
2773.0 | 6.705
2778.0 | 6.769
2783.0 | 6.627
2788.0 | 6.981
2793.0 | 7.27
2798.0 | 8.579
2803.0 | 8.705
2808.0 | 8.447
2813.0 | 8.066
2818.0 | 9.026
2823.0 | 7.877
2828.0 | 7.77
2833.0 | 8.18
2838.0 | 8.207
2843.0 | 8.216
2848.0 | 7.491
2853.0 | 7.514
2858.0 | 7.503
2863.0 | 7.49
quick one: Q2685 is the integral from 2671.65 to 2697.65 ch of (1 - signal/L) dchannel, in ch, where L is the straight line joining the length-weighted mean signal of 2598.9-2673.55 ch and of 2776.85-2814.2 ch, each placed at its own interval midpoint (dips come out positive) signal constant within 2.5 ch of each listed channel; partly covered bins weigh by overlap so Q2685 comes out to 1.28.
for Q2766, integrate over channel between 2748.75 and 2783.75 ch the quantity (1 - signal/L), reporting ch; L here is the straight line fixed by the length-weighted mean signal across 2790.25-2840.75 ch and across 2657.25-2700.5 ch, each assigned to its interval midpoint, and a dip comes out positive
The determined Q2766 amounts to 3.94 ch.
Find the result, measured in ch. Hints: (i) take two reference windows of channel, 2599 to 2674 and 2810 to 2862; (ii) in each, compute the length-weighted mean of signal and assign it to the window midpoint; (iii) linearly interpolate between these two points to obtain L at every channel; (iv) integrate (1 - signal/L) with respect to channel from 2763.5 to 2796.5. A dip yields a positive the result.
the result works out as 3.0 ch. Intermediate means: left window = 6.43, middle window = 6.87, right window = 7.98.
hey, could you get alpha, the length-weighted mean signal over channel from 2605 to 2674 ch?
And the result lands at 6.43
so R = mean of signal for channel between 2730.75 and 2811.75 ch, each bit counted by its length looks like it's 7.14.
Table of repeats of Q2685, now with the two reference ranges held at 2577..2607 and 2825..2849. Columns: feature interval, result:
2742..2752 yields 0.89 ch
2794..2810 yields -1.44 ch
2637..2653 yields 1.08 ch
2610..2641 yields 0.32 ch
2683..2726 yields 4.26 ch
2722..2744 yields 1.47 ch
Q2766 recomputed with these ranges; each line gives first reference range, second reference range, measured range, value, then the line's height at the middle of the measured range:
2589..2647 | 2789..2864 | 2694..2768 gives 6.57 ch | 7.27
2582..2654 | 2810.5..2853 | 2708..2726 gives 1.56 ch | 7.17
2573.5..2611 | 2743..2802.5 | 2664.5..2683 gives -0.11 ch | 6.59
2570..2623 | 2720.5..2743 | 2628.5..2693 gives 0.60 ch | 6.5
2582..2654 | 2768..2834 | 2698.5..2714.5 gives 1.44 ch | 7.03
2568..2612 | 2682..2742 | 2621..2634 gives -0.33 ch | 6.29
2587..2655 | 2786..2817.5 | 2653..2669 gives 0.72 ch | 6.75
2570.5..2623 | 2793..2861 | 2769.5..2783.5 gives 1.79 ch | 7.69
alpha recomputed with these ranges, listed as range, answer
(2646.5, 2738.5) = 6.5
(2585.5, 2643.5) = 6.4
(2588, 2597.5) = 6.25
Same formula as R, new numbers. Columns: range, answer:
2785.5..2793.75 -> 7.09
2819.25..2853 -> 7.96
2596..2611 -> 6.34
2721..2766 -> 6.75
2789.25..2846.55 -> 8.17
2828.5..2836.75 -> 8.08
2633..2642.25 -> 6.25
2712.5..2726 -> 6.51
